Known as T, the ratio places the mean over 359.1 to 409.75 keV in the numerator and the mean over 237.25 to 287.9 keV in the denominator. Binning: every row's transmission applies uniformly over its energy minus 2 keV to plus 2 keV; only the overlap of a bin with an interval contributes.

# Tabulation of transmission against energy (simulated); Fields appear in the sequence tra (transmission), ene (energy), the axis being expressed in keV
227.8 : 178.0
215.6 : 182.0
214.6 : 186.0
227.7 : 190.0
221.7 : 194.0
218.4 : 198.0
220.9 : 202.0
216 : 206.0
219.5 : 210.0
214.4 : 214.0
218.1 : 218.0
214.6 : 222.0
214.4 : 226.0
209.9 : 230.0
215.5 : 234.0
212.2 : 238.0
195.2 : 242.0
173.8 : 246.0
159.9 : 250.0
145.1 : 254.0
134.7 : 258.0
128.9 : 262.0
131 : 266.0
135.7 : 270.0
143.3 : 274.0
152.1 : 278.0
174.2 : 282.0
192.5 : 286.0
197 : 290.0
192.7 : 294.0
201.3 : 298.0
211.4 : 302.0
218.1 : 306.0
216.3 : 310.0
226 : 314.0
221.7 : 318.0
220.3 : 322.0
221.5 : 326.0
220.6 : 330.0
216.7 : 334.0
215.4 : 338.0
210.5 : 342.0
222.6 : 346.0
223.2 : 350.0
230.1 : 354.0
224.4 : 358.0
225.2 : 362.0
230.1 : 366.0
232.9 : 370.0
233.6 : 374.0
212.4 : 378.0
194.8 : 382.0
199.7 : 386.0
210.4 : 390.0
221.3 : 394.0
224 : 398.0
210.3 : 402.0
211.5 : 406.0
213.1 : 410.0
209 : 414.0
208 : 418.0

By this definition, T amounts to 1.37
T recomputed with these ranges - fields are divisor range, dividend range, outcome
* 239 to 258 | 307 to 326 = 1.32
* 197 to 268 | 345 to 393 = 1.15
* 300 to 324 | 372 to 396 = 0.97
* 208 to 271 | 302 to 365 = 1.20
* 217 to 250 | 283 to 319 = 1.02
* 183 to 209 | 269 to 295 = 0.77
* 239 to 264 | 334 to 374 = 1.41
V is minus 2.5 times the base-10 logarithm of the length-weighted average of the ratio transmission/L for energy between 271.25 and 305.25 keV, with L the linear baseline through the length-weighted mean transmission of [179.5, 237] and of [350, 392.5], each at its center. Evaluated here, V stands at 0.19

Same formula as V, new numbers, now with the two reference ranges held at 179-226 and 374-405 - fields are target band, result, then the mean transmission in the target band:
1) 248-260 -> 0.42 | 147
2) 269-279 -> 0.44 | 144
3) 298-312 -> 0.01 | 213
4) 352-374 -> -0.08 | 229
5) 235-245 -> 0.08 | 202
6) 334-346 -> -0.01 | 215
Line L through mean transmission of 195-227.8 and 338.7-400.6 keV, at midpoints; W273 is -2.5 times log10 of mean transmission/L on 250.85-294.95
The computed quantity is 0.36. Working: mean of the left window 217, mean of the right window 219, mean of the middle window 156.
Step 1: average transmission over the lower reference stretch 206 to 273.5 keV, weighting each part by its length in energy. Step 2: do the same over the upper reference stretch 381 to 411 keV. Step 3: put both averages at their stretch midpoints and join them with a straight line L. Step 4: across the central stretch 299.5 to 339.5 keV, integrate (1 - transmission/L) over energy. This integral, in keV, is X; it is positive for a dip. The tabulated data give -4.34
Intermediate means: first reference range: 183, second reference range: 211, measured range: 219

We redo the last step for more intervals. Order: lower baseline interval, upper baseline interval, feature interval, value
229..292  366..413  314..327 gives -2.17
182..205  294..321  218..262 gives 6.37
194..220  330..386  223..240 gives 0.42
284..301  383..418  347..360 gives -1.30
